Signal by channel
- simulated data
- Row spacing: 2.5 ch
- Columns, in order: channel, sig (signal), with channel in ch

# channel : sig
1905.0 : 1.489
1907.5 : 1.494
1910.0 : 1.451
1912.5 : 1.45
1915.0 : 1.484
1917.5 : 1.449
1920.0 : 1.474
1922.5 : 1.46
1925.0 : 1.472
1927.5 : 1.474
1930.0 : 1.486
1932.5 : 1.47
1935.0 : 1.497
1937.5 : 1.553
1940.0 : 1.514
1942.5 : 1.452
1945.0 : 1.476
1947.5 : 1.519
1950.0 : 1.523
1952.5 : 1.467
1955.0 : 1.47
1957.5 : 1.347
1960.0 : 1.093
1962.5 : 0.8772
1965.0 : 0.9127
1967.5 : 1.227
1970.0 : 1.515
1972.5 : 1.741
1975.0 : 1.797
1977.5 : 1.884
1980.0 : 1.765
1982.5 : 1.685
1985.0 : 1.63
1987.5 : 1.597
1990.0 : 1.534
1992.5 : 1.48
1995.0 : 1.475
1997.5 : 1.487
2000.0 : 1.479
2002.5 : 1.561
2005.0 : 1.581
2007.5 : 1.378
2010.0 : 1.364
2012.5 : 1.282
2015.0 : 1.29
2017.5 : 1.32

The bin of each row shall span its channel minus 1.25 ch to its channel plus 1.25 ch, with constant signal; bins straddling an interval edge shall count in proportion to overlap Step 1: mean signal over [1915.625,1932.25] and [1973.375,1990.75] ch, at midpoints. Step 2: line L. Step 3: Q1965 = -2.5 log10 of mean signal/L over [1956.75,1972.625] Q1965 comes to 0.331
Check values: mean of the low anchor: 1.47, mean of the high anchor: 1.7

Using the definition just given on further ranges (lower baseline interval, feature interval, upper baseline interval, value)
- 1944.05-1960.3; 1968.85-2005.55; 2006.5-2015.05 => -0.18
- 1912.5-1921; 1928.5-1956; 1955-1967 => -0.19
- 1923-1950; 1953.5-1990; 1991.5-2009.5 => 0.01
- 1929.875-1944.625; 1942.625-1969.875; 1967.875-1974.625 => 0.18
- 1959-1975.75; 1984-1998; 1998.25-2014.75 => -0.12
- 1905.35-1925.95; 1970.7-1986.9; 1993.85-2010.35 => -0.18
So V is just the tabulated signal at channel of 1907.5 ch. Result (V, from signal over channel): 1.494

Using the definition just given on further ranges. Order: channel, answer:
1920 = 1.474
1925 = 1.472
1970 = 1.515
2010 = 1.364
